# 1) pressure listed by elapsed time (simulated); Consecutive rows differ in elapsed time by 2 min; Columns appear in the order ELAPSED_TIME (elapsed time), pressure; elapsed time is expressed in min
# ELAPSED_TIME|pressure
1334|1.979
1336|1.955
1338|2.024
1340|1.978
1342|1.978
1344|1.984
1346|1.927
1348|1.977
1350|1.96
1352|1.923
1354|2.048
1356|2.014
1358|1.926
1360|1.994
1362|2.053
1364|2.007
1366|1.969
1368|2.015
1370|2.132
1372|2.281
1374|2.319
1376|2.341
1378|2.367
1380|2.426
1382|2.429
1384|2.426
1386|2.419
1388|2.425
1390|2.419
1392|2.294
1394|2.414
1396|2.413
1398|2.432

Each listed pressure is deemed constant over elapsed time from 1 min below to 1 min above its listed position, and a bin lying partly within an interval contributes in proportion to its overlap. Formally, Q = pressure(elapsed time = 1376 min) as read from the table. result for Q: 2.341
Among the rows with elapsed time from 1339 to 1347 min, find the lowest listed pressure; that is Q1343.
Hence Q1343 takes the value 1.927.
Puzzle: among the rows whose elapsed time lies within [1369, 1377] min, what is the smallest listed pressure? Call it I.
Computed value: 2.132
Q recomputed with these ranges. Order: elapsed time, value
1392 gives 2.294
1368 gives 2.015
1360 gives 1.994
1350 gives 1.96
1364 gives 2.007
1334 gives 1.979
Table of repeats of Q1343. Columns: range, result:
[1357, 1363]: 1.926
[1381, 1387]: 2.419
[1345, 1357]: 1.923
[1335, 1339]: 1.955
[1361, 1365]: 2.007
